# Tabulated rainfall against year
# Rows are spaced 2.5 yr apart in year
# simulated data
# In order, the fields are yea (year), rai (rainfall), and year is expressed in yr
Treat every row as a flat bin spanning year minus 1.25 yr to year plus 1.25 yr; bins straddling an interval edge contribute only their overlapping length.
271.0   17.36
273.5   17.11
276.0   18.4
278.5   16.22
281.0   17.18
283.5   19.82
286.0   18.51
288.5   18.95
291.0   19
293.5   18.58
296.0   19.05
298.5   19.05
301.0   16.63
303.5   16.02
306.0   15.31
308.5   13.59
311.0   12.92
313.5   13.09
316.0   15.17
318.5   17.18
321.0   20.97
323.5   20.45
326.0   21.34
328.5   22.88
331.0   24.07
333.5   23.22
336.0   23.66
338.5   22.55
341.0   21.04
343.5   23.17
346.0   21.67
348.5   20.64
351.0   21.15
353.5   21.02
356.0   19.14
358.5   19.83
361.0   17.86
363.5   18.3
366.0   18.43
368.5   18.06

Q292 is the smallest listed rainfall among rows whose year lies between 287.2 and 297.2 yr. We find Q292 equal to 18.58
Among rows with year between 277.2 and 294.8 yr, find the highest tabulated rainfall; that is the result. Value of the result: 19.82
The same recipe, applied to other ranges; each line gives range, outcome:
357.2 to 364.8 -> 19.83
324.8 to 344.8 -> 24.07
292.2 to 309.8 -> 19.05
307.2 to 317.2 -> 15.17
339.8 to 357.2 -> 23.17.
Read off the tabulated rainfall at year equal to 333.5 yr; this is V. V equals 23.22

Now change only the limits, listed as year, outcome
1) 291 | 19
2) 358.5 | 19.83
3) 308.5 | 13.59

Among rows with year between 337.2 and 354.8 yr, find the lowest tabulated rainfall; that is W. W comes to 20.64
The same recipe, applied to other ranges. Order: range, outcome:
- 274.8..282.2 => 16.22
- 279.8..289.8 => 17.18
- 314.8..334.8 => 15.17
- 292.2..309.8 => 13.59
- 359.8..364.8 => 17.86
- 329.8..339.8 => 22.55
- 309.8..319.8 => 12.92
